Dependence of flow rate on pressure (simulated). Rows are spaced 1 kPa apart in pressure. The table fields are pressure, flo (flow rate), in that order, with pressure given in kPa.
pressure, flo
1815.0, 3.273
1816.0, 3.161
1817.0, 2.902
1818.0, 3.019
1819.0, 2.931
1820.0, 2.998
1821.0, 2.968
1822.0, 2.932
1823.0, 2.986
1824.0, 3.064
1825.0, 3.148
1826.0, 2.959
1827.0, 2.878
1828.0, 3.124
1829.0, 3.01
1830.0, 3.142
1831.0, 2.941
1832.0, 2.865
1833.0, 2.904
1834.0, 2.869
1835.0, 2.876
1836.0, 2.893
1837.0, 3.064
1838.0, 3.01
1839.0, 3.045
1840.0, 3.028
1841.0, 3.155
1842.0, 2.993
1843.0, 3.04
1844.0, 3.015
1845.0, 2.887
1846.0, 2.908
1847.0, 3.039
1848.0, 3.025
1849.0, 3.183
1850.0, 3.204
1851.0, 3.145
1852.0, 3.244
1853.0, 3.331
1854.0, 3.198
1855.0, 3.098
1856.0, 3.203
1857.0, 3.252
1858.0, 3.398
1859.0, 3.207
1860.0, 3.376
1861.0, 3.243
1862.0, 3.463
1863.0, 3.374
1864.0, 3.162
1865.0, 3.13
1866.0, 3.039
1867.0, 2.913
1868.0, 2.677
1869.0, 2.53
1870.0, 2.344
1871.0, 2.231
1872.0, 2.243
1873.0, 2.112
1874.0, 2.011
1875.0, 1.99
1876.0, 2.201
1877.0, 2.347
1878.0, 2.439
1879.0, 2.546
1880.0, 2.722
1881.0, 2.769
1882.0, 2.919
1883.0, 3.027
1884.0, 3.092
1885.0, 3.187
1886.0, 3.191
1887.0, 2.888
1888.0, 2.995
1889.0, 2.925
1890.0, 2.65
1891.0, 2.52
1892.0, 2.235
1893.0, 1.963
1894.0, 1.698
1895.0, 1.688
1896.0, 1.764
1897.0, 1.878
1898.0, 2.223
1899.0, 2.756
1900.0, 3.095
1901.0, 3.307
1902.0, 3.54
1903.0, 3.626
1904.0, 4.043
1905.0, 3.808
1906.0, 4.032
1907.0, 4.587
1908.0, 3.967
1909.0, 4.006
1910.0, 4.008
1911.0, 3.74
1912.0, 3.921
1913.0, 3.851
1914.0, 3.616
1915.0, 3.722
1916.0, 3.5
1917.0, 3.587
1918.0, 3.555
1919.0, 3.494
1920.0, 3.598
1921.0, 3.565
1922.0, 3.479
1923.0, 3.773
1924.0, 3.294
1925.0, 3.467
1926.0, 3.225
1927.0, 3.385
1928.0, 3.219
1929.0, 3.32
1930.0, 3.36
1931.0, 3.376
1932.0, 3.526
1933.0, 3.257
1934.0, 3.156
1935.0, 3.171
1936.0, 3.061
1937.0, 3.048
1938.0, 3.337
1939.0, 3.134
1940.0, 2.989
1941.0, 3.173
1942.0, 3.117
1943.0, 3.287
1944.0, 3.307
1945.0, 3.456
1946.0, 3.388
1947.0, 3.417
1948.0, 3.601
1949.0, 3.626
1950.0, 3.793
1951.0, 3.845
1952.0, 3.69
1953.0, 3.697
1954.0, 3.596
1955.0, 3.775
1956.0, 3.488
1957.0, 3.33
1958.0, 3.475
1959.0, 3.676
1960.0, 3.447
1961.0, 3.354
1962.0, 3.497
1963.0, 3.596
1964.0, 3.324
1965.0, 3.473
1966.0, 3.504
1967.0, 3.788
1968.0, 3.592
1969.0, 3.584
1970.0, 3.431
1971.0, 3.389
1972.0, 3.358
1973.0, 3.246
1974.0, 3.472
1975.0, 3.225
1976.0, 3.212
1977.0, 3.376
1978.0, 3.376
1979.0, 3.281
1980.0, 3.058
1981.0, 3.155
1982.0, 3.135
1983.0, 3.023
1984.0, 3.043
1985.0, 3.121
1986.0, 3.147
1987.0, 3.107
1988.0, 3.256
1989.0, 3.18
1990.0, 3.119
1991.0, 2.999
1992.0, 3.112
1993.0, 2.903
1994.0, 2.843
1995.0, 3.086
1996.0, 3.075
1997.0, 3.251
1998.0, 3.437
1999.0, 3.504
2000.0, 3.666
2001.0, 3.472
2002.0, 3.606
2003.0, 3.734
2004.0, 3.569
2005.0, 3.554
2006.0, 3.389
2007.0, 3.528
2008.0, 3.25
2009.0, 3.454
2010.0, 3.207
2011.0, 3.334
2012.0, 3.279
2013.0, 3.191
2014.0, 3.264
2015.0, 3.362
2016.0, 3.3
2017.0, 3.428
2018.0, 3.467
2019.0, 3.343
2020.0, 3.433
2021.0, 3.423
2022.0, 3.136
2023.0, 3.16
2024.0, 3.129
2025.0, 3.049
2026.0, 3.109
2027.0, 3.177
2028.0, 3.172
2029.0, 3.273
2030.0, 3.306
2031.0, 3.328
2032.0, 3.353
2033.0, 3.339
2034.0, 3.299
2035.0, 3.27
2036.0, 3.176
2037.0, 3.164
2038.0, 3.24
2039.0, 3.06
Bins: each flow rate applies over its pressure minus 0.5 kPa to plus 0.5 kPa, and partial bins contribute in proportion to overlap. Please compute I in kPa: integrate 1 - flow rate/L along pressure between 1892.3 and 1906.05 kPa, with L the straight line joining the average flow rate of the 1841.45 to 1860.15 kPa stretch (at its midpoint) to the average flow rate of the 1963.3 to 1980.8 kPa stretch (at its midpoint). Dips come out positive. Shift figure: 2.02 kPa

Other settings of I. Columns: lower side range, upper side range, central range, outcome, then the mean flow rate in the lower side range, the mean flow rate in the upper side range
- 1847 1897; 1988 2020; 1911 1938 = -4.15 kPa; 2.77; 3.32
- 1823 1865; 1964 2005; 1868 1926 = 2.85 kPa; 3.1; 3.3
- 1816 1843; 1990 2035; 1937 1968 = -2.60 kPa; 2.99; 3.3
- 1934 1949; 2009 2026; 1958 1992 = -0.52 kPa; 3.26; 3.28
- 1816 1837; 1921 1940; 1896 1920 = -2.10 kPa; 2.98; 3.31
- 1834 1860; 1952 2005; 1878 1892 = 1.46 kPa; 3.1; 3.35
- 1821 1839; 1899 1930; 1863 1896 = 7.67 kPa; 2.98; 3.63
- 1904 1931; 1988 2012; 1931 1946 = 1.45 kPa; 3.66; 3.31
